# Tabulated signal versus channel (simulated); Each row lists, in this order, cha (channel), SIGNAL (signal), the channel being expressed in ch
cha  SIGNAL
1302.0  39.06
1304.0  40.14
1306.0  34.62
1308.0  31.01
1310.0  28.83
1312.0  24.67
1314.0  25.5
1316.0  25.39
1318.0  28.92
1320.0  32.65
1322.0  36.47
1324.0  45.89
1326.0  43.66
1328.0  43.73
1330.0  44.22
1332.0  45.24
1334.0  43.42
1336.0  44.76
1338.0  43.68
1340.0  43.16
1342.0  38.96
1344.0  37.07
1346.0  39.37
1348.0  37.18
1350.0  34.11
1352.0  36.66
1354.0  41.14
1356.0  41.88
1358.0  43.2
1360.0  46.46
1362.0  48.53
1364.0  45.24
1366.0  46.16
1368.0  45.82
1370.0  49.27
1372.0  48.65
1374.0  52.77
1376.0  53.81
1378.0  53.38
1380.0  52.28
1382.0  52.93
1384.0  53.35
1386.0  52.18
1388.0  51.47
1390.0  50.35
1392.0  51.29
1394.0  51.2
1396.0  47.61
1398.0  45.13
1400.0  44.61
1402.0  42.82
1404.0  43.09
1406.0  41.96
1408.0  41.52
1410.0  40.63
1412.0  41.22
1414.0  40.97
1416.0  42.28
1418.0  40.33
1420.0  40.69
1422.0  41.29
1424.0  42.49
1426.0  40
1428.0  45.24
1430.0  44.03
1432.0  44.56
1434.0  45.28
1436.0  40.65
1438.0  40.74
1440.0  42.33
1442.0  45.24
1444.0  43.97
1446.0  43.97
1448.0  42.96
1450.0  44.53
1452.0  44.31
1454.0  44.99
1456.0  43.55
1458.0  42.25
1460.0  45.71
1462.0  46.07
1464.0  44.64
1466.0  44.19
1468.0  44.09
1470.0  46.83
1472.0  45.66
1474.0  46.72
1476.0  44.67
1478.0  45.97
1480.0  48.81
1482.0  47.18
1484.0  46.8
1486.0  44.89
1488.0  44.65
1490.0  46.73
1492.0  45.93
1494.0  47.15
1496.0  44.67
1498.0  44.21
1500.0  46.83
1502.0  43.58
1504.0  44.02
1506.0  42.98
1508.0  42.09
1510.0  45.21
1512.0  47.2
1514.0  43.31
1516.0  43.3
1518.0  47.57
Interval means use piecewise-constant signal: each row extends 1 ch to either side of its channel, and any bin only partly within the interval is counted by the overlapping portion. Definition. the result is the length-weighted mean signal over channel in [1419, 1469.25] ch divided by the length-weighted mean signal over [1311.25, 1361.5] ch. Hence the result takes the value 1.12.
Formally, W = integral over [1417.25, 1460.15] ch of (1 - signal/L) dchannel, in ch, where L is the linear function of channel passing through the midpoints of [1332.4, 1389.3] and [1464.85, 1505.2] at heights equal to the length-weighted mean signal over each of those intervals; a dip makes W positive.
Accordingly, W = 2.4 ch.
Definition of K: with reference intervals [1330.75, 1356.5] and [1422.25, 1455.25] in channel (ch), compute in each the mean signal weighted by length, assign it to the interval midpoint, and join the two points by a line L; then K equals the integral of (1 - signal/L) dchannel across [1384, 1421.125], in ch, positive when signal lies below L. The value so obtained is -2.5 ch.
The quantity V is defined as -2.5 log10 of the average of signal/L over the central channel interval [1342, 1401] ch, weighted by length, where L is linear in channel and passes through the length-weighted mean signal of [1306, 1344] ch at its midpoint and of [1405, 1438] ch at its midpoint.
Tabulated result -0.18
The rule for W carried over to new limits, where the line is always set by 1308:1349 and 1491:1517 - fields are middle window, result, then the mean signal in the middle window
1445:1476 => -1.3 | 44.7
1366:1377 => -2.9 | 49.7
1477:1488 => -0.7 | 46.5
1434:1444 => -0.2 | 42.7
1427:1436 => -0.6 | 44.3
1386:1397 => -2.9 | 50.5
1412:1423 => 0.0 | 41.1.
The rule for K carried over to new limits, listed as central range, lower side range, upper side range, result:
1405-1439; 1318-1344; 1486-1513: 1.1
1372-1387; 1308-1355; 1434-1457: -4.8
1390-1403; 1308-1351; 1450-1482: -1.9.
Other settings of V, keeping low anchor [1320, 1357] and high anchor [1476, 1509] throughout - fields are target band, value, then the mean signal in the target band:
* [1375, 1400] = -0.202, 51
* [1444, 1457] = 0.003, 44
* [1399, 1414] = 0.018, 42.2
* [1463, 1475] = -0.016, 45.4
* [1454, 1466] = -0.001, 44.5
